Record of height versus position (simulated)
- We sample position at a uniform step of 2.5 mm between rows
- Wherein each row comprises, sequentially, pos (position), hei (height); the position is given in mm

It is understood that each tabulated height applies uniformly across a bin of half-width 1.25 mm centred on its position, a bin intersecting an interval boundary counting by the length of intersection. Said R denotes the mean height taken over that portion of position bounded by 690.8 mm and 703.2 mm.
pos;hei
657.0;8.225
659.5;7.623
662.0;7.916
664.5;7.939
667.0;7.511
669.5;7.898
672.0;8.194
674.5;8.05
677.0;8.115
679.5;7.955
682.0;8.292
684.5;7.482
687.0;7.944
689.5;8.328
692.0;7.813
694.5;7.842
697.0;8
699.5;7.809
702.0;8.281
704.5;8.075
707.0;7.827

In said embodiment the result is 7.95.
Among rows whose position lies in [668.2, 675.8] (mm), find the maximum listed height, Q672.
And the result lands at 8.194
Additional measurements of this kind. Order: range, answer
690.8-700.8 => 8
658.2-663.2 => 7.916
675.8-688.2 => 8.292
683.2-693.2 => 8.328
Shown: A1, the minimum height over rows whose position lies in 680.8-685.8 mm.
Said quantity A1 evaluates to 7.482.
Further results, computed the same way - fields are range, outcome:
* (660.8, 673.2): 7.511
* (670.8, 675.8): 8.05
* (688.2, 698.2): 7.813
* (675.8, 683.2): 7.955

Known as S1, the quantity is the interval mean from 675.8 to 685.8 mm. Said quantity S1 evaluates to 7.96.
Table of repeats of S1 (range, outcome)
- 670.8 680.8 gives 8.08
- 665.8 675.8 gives 7.92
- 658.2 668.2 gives 7.75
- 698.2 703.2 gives 8.04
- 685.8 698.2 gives 7.99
